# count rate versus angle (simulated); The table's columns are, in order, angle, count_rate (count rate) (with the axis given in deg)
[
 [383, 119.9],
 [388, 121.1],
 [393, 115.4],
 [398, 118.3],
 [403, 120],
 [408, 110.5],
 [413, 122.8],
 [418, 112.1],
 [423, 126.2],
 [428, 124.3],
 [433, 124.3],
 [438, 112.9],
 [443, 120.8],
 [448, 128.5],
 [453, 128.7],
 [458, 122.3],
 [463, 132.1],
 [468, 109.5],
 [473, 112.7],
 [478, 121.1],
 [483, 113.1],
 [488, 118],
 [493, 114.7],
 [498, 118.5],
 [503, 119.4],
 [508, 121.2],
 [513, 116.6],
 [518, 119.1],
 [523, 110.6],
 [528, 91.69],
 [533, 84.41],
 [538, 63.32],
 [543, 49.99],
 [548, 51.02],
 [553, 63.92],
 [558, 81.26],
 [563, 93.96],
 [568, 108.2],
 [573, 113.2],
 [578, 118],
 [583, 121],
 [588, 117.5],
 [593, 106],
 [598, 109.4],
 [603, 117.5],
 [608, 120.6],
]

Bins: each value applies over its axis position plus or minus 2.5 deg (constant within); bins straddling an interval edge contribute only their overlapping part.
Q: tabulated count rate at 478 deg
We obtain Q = 121.1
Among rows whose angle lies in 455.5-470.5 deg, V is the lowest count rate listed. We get 109.5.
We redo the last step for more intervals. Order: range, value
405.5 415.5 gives 110.5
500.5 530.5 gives 91.69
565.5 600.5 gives 106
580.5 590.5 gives 117.5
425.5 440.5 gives 112.9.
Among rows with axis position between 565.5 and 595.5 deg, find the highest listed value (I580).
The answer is 121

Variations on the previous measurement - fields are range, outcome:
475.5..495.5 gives 121.1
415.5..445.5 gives 126.2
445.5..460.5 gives 128.7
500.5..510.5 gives 121.2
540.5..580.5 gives 118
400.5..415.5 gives 122.8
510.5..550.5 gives 119.1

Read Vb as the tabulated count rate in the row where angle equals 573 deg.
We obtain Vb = 113.2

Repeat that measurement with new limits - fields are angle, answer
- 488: 118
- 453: 128.7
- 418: 112.1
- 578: 118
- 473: 112.7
